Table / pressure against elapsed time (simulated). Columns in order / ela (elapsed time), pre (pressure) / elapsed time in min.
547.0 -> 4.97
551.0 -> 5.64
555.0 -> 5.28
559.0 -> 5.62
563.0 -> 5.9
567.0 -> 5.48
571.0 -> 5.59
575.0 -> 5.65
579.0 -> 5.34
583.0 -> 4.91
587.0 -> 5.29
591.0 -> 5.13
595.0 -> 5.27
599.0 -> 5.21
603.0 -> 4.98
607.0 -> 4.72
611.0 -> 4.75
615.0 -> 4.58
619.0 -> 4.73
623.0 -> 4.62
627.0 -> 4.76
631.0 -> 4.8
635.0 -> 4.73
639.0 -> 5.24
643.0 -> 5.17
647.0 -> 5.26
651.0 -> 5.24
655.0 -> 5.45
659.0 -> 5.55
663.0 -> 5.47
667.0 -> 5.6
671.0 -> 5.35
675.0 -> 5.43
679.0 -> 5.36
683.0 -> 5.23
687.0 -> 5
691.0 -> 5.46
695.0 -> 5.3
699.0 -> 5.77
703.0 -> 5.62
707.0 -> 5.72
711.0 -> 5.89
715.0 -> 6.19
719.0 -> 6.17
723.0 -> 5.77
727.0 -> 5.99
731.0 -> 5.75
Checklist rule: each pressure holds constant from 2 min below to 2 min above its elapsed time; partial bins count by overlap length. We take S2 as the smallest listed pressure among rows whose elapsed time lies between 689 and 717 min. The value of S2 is 5.3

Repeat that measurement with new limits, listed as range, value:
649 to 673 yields 5.24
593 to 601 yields 5.21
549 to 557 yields 5.28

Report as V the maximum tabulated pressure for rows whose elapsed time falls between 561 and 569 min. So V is 5.9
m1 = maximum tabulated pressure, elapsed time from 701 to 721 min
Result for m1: 6.19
